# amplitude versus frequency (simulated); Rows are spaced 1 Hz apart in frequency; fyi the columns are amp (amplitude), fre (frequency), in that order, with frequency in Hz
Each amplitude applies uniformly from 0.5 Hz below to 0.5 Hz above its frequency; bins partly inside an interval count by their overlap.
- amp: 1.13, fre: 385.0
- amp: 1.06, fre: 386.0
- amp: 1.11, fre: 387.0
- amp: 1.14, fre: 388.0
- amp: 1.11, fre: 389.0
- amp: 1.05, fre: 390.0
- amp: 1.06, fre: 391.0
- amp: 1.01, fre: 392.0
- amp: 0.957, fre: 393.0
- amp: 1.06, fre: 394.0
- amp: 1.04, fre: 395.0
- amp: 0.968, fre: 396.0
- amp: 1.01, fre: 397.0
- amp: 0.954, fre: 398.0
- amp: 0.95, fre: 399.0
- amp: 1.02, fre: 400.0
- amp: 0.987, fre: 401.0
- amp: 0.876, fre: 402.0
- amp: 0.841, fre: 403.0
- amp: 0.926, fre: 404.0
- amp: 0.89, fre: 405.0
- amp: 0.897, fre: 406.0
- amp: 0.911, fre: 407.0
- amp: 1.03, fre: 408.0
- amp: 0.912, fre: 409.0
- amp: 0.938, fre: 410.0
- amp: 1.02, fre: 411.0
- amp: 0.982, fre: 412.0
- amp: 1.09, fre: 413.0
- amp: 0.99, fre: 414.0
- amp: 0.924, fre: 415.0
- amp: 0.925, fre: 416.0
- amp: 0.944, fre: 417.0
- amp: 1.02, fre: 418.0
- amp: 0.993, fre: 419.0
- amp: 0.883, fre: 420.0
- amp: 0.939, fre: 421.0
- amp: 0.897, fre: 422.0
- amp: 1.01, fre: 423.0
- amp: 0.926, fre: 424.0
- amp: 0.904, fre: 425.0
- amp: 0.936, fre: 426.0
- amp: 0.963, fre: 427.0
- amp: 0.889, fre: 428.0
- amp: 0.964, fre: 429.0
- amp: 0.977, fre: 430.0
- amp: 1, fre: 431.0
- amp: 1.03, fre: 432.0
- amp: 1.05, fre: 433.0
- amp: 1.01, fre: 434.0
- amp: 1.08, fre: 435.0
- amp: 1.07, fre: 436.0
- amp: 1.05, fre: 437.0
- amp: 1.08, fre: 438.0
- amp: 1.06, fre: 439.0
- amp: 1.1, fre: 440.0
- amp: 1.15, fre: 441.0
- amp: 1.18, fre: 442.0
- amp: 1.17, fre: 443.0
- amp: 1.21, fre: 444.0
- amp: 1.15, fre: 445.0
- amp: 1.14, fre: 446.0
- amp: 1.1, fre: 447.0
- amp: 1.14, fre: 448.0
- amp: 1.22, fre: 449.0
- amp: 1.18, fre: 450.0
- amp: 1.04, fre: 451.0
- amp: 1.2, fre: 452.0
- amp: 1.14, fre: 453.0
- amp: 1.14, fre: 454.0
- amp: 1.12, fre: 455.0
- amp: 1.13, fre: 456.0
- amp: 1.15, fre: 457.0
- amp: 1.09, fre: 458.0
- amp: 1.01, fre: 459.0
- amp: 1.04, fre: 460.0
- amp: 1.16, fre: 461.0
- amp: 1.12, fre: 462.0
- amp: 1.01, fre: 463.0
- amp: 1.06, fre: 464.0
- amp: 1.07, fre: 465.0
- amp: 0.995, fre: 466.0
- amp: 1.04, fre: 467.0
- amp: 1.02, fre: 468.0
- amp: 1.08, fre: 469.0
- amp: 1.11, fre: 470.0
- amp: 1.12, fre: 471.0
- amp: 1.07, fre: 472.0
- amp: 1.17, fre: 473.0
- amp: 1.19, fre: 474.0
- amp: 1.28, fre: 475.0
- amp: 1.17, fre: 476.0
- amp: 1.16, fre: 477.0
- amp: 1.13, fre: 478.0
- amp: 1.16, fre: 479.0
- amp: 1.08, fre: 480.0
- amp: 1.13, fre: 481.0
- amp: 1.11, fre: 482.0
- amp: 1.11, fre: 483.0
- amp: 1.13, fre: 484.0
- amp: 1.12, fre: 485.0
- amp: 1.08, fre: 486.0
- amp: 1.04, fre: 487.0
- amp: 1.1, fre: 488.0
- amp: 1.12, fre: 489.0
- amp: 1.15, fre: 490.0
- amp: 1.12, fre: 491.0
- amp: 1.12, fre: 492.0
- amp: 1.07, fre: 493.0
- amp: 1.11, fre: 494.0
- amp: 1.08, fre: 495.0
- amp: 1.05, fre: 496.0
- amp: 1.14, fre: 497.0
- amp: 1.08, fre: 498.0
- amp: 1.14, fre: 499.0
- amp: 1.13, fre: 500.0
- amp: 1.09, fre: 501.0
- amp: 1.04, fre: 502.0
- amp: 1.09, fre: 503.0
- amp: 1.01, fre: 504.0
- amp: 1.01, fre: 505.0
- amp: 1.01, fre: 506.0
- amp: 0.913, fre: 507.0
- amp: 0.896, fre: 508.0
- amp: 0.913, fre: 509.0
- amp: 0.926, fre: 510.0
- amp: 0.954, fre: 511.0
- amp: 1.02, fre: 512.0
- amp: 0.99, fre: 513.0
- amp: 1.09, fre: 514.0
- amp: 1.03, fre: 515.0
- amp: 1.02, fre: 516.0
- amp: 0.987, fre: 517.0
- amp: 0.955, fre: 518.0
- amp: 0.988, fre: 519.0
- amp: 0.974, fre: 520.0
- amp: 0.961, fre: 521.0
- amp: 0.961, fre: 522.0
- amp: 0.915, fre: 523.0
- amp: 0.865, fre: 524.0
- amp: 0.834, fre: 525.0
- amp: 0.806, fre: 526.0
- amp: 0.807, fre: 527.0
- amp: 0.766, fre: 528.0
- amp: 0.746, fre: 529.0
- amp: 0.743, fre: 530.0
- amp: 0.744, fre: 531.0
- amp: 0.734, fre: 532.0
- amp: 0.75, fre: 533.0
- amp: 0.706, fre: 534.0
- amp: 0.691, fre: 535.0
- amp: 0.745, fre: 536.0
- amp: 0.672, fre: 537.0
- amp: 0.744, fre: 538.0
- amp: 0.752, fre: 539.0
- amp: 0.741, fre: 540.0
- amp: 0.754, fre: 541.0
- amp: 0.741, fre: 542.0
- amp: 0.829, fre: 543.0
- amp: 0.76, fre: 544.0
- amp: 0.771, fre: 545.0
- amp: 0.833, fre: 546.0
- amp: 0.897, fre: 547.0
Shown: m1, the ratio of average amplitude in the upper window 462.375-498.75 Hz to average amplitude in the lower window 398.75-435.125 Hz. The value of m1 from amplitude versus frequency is 1.15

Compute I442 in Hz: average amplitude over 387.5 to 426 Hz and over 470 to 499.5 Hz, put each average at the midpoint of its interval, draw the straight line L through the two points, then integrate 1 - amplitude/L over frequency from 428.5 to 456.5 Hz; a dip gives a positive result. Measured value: -1.7 Hz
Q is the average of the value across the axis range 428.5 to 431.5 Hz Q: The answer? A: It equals 0.98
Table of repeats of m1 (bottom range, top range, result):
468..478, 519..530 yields 0.76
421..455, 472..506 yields 1.04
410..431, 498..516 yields 1.06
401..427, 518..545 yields 0.85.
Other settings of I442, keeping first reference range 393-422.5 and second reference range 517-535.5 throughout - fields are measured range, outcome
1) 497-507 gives -2.4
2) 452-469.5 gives -3.5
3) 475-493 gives -5.0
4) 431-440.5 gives -1.3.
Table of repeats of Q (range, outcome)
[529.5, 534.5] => 0.735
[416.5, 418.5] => 0.982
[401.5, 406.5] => 0.886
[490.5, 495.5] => 1.1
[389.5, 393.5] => 1.02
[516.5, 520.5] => 0.976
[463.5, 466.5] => 1.04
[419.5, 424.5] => 0.931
